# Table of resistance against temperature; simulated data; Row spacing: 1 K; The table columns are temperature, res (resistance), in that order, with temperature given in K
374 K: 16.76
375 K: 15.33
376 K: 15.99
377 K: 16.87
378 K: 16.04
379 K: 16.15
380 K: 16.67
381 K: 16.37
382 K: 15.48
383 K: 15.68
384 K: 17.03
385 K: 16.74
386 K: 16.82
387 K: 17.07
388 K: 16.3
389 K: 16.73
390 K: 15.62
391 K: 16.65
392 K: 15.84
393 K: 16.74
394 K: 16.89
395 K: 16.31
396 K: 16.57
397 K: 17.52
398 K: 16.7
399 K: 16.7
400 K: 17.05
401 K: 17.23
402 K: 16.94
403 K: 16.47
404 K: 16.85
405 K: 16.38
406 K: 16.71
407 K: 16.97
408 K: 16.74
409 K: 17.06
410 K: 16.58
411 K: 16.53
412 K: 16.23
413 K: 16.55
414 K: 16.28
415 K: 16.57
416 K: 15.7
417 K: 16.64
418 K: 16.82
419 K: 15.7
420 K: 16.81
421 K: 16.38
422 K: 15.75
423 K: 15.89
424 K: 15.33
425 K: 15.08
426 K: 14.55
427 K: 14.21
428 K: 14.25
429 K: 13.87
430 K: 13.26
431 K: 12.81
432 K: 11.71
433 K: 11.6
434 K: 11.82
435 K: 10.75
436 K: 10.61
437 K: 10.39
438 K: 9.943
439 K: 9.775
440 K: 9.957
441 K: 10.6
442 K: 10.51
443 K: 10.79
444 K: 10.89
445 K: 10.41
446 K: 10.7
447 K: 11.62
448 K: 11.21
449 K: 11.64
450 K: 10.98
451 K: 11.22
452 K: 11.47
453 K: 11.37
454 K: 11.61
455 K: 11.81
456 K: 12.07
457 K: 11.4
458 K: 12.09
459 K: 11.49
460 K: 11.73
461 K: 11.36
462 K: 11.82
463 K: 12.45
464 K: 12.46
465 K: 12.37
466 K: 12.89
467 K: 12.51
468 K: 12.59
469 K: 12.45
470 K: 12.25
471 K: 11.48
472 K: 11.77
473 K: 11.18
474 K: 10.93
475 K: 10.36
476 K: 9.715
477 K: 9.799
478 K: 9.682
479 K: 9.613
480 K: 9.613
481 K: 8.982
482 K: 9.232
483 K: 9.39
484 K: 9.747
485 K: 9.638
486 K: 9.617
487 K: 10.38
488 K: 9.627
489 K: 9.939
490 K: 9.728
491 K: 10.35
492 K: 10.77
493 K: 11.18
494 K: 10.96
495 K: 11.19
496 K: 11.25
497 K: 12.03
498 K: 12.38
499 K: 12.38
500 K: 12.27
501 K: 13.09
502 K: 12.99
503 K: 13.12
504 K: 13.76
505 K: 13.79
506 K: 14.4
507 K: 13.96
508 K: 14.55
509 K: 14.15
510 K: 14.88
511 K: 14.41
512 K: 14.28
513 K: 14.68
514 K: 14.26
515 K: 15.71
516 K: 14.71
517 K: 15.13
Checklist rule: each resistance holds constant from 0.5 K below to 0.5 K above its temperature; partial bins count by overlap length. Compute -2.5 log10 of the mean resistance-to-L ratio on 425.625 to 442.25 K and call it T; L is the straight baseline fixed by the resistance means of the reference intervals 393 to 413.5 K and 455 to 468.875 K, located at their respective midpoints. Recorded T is 0.21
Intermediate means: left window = 16.7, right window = 12.1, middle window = 11.8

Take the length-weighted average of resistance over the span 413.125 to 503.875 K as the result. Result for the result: 12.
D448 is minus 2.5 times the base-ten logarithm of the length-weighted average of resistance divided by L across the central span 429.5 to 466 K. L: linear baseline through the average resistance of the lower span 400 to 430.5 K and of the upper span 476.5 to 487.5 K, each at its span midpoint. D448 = 0.128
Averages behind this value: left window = 16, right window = 9.61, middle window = 11.4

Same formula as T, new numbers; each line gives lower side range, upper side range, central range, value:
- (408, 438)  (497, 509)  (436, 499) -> 0.257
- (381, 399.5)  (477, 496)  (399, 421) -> -0.098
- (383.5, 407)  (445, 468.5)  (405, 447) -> 0.033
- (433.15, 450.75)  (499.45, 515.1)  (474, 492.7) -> 0.286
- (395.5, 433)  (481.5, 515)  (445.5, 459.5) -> 0.228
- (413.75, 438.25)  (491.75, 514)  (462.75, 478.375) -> 0.171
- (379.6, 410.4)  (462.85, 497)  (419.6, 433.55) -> 0.008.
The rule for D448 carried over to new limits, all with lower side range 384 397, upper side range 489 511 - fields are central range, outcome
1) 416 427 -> -0.026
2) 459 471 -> 0.135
